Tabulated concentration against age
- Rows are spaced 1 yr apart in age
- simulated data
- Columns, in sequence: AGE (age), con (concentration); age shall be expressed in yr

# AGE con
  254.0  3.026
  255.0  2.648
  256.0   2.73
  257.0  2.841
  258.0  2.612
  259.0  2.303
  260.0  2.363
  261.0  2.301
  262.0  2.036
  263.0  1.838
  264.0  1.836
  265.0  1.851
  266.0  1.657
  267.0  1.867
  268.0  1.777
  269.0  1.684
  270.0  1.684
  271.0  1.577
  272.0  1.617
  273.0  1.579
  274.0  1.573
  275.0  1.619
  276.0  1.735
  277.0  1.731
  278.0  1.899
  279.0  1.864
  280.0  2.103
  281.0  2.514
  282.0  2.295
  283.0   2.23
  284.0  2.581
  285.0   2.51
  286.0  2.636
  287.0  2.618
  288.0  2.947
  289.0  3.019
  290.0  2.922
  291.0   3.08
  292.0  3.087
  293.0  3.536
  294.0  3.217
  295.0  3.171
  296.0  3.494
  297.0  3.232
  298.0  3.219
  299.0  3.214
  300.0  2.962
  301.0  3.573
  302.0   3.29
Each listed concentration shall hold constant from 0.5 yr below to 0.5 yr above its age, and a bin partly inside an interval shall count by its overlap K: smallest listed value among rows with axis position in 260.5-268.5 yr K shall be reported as 1.657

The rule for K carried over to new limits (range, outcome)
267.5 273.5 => 1.577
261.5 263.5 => 1.838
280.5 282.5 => 2.295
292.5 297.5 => 3.171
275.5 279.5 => 1.731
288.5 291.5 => 2.922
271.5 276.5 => 1.573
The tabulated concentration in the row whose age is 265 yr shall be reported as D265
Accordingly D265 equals 1.851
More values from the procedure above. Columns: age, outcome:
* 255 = 2.648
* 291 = 3.08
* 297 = 3.232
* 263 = 1.838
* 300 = 2.962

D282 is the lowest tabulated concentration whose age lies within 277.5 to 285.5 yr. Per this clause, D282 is 1.864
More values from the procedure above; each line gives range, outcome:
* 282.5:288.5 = 2.23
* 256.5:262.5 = 2.036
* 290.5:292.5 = 3.08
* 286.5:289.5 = 2.618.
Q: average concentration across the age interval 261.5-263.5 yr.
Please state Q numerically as 1.94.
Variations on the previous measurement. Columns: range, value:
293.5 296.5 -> 3.29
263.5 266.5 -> 1.78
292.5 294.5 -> 3.38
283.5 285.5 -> 2.55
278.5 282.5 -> 2.19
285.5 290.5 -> 2.83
